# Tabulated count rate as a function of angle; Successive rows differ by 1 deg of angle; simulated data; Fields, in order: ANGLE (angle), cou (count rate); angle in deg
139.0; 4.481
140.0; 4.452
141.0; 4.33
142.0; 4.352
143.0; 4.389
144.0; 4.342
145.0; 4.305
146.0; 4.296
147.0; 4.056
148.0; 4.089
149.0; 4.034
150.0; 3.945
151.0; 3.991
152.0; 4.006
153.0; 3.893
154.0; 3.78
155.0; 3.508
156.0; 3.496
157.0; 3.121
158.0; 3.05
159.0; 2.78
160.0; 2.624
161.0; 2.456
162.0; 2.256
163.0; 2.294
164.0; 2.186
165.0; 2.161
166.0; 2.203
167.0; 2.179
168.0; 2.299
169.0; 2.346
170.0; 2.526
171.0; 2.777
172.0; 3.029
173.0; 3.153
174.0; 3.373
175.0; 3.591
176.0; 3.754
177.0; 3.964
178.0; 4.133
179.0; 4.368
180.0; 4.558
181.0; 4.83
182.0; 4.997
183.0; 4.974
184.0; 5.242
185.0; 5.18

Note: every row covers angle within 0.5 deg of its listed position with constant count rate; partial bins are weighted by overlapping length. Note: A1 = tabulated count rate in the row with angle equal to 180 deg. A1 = 4.558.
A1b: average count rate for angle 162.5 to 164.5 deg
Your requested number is 2.24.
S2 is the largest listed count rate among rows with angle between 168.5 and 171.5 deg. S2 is 2.777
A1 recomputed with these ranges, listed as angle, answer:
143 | 4.389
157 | 3.121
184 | 5.242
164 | 2.186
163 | 2.294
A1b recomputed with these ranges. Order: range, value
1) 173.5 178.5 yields 3.76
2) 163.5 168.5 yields 2.21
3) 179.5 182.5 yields 4.79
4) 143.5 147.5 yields 4.25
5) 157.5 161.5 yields 2.73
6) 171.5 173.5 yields 3.09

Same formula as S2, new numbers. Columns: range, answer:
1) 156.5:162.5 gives 3.121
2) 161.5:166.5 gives 2.294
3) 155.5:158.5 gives 3.496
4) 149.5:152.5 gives 4.006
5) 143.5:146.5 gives 4.342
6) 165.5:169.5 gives 2.346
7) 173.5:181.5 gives 4.83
